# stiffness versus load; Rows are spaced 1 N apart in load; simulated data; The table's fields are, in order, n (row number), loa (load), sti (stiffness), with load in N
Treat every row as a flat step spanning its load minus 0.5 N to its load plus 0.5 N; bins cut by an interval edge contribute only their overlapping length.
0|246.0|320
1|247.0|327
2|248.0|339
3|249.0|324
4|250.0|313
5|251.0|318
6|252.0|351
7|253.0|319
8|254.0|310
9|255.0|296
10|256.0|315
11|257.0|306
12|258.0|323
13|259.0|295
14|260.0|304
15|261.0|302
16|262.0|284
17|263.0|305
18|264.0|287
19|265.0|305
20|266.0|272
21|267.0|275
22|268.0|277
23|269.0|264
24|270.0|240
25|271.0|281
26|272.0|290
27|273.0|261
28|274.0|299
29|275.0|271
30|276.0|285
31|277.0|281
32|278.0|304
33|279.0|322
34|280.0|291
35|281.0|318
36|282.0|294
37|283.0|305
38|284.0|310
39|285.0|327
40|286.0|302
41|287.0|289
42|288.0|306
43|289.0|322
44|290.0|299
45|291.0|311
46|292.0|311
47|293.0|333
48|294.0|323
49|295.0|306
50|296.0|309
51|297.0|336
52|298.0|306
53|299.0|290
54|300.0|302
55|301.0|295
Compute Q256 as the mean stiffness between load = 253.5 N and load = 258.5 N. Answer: 310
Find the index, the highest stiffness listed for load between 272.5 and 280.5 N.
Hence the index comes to 322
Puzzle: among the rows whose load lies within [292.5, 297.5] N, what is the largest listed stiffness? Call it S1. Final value 336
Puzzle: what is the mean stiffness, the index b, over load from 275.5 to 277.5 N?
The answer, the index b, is 283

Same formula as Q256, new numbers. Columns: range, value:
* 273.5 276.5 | 285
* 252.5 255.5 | 308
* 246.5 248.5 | 333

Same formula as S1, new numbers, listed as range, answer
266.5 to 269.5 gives 277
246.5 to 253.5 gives 351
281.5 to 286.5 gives 327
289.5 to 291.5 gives 311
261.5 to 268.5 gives 305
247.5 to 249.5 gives 339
